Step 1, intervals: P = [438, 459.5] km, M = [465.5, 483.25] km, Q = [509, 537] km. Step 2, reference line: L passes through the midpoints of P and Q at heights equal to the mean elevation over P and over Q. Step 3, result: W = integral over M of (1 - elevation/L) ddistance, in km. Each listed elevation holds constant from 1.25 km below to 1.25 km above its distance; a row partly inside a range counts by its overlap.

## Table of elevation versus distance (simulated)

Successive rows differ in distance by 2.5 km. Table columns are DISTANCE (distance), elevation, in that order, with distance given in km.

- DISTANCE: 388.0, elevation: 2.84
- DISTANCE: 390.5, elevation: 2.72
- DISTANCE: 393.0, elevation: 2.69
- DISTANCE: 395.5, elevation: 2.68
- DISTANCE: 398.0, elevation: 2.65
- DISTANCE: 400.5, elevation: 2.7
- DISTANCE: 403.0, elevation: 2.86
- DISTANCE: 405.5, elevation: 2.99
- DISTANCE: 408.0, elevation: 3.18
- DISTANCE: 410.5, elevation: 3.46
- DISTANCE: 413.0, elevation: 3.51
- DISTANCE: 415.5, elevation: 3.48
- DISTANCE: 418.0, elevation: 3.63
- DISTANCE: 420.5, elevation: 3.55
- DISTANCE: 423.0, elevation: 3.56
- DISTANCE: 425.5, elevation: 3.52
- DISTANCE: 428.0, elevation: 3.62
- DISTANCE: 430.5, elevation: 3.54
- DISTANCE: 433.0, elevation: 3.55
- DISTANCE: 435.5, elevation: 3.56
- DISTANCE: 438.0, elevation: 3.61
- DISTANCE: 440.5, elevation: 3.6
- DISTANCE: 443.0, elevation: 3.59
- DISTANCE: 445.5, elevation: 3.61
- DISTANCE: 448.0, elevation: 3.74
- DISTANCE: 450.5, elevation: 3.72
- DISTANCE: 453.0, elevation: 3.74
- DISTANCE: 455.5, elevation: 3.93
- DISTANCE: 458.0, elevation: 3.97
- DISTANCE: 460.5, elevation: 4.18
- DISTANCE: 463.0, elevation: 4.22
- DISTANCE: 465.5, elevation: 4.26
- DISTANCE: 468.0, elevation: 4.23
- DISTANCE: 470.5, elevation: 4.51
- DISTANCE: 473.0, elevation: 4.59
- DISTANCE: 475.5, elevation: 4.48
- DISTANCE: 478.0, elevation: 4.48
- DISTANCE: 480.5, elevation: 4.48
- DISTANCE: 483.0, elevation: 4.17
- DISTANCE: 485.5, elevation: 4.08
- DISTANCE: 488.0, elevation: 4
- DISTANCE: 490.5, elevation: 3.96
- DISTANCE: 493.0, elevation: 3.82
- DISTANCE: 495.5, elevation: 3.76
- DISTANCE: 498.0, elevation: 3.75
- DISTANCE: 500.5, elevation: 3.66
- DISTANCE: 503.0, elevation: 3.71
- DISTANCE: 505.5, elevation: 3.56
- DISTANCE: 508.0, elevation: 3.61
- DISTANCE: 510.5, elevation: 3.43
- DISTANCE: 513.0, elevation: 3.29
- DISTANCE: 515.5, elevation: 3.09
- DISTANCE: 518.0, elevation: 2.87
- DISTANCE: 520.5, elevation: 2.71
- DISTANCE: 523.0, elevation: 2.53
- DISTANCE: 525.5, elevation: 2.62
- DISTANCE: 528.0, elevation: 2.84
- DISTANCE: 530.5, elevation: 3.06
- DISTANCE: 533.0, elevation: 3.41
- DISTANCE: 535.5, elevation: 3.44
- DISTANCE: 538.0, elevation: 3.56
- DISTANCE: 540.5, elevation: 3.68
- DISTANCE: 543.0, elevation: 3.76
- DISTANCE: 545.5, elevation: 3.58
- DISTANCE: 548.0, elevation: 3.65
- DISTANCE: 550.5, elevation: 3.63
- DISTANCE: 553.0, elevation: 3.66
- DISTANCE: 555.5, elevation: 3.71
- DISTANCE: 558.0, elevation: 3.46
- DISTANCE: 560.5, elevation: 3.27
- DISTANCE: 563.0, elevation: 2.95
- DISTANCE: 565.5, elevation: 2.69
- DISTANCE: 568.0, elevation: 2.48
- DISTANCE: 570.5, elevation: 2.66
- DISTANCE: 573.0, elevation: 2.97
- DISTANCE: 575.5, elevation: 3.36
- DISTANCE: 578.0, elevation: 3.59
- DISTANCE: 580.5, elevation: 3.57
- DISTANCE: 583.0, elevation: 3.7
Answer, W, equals -4.7 km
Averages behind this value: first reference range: 3.74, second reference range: 3.04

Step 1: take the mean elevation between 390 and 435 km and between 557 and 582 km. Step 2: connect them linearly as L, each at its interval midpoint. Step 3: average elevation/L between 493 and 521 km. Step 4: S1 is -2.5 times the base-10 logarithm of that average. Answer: -0.09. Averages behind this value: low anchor 3.23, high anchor 3.1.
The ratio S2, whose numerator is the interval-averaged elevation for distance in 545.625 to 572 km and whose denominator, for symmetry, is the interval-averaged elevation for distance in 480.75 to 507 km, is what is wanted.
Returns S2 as 0.83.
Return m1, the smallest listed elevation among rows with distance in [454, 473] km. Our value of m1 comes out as 3.93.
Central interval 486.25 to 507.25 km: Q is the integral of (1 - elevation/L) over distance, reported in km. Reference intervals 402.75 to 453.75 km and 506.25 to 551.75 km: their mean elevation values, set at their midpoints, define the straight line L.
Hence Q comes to -2.7 km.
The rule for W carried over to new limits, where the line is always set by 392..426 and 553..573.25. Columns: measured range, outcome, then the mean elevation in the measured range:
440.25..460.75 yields -4.1 km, 3.78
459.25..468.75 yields -3.3 km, 4.22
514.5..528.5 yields 1.5 km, 2.77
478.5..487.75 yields -3.3 km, 4.24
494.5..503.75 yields -1.8 km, 3.72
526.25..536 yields -0.2 km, 3.14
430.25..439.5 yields -1.2 km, 3.57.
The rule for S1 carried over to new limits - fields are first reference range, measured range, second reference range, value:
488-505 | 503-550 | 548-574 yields 0.068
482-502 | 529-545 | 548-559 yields 0.065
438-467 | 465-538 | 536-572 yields -0.012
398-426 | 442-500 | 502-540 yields -0.247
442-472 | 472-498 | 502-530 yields -0.165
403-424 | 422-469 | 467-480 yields 0.052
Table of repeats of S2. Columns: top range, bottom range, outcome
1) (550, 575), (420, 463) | 0.85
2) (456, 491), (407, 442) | 1.21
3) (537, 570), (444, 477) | 0.82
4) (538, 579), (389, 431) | 1.04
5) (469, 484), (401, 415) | 1.40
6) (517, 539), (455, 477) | 0.70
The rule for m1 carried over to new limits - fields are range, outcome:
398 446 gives 2.65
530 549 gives 3.06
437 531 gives 2.53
